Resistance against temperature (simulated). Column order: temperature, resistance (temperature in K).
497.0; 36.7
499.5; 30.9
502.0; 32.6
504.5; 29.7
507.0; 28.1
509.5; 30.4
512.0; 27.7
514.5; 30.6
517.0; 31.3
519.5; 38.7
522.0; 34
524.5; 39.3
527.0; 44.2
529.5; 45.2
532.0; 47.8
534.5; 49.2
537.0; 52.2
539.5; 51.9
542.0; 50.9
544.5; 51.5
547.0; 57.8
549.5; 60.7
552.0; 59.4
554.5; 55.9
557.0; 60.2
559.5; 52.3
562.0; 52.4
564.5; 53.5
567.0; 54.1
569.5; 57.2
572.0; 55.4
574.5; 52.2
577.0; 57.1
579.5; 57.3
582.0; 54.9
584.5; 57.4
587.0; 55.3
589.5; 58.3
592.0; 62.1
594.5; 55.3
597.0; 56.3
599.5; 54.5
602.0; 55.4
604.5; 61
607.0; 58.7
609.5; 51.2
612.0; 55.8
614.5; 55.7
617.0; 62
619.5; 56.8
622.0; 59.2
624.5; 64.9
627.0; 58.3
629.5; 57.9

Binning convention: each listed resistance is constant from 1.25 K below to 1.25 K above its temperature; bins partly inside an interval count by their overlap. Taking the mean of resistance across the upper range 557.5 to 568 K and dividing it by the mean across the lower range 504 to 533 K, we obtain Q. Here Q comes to 1.5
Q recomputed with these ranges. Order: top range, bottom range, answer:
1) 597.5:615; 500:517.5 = 1.87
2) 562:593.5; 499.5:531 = 1.64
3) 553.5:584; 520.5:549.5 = 1.15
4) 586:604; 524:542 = 1.19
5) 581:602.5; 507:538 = 1.47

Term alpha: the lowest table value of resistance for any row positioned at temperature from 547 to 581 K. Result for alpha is 52.2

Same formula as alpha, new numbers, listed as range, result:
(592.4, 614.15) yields 51.2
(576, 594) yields 54.9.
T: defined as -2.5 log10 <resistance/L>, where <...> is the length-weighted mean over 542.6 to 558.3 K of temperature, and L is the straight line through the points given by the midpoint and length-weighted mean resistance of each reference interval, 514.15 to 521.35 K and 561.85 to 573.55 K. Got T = -0.20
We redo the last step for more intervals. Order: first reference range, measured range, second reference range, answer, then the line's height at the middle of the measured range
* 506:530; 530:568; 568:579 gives -0.167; 46.4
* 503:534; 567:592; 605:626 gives -0.132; 49.9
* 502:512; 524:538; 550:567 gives -0.117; 41.8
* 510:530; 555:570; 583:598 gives -0.128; 48.8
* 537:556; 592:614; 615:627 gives 0.049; 59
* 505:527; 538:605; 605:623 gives -0.203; 46.7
